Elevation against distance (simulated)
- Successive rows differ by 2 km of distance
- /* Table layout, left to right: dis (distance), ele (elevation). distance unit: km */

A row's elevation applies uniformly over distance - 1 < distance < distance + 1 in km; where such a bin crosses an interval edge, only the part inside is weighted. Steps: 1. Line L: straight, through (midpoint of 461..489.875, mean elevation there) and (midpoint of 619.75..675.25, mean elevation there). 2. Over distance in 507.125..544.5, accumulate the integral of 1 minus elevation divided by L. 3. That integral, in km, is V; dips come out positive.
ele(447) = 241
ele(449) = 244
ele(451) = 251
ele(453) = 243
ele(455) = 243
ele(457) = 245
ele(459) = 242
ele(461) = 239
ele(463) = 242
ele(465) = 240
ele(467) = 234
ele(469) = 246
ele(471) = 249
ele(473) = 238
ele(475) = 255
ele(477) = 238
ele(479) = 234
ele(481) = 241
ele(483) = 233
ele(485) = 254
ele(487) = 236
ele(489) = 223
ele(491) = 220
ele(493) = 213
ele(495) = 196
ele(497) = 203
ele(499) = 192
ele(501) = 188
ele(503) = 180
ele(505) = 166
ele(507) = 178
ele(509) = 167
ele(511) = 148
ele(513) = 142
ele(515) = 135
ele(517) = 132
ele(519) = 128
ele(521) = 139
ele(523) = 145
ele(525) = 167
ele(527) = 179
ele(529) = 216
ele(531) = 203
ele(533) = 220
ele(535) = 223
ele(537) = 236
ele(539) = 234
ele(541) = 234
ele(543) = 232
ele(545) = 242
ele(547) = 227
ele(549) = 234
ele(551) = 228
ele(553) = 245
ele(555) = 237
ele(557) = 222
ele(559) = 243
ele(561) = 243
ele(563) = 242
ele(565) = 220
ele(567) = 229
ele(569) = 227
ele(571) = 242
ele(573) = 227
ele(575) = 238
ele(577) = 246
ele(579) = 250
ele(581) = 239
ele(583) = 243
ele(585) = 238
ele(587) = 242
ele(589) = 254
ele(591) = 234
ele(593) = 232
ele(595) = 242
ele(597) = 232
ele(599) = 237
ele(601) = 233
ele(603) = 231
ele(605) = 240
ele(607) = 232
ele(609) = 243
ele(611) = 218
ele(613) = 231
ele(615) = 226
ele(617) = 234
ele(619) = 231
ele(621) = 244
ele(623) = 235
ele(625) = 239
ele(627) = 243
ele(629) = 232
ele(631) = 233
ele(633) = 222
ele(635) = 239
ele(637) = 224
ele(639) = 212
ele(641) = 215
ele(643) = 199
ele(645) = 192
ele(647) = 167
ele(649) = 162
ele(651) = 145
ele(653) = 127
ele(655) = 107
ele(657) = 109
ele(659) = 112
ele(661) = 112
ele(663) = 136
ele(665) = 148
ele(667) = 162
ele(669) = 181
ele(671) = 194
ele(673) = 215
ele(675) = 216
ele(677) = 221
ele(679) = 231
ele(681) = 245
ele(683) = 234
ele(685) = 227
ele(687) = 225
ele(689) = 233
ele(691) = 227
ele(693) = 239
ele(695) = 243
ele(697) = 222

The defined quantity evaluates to 6.82 km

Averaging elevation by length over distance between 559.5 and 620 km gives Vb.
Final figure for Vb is 236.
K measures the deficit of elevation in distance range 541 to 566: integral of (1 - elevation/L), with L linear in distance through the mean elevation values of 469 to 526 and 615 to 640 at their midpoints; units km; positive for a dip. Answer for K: -2.78 km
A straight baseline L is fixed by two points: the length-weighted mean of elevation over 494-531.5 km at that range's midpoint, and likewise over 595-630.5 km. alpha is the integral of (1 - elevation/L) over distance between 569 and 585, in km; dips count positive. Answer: -2.20 km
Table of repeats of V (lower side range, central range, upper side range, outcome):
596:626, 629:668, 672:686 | 10.0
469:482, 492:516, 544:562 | 6.5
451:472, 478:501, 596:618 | 1.9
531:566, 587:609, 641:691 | -2.8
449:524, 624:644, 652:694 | -3.7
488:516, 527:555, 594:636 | -3.8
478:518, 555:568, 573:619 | -0.7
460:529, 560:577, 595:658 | -2.3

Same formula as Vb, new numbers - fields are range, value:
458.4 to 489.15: 241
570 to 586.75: 240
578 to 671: 208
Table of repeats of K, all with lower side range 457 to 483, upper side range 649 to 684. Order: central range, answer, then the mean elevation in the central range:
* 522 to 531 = 1.7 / 180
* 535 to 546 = -1.0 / 234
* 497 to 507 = 2.0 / 183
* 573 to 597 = -4.9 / 241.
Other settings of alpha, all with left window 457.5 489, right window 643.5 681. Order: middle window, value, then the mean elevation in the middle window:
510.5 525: 5.4 km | 140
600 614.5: -3.5 km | 232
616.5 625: -2.5 km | 236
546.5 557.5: -1.2 km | 233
